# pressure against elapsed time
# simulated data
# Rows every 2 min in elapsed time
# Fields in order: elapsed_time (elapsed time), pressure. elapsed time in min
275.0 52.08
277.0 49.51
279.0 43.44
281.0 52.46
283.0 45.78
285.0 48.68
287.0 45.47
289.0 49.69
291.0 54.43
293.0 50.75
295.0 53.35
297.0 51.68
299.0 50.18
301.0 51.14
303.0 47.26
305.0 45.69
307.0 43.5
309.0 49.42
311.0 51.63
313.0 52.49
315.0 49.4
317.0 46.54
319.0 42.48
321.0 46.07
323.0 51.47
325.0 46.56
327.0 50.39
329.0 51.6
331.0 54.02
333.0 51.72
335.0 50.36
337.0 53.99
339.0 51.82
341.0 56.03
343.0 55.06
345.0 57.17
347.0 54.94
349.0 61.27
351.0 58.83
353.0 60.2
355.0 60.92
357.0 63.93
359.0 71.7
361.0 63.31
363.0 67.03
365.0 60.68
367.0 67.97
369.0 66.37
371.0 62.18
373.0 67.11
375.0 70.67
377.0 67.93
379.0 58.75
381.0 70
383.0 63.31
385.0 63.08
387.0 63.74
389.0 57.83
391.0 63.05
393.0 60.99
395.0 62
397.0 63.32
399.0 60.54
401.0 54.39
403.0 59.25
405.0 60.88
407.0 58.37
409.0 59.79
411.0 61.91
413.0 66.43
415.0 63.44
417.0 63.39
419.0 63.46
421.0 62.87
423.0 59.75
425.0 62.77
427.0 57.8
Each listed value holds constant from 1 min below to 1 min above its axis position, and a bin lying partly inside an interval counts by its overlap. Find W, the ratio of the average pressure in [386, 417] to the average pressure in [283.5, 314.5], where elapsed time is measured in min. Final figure 1.23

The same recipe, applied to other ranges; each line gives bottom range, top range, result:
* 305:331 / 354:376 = 1.35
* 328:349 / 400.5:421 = 1.14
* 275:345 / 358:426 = 1.26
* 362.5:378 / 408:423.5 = 0.95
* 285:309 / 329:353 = 1.12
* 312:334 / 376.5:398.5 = 1.28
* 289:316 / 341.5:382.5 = 1.26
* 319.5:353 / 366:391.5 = 1.22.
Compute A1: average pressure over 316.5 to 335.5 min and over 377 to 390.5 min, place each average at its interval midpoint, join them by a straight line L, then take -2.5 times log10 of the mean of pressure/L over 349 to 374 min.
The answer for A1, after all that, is -0.112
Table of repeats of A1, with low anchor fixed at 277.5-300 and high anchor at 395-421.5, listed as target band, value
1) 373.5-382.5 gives -0.14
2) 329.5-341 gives 0.03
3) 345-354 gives -0.06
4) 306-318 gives 0.07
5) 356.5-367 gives -0.16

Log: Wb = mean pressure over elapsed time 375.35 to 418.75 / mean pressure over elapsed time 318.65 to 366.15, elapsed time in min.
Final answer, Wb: 1.11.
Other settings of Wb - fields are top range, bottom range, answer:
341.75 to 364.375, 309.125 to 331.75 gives 1.24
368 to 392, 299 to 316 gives 1.32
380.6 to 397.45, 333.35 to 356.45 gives 1.11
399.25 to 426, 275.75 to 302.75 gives 1.23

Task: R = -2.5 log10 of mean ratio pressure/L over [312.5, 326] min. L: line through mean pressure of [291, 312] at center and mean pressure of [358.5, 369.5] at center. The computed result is 0.14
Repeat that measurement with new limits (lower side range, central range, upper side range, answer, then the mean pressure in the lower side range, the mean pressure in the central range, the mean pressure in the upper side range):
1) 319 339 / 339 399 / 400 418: -0.13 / 50.3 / 62.5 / 60.9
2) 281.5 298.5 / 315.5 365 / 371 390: 0.06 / 50.1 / 55.4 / 64.6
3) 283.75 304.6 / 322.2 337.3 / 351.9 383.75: 0.12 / 50.1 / 51.1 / 65.1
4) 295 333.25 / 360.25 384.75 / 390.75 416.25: -0.15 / 49.2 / 65.4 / 61.1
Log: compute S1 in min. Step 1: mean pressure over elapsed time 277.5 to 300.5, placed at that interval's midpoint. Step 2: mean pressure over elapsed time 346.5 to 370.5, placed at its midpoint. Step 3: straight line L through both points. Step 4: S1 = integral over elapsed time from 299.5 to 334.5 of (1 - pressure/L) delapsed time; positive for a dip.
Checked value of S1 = 3.9 min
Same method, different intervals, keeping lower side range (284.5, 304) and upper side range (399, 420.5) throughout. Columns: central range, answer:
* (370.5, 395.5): -2.3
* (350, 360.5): -1.3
